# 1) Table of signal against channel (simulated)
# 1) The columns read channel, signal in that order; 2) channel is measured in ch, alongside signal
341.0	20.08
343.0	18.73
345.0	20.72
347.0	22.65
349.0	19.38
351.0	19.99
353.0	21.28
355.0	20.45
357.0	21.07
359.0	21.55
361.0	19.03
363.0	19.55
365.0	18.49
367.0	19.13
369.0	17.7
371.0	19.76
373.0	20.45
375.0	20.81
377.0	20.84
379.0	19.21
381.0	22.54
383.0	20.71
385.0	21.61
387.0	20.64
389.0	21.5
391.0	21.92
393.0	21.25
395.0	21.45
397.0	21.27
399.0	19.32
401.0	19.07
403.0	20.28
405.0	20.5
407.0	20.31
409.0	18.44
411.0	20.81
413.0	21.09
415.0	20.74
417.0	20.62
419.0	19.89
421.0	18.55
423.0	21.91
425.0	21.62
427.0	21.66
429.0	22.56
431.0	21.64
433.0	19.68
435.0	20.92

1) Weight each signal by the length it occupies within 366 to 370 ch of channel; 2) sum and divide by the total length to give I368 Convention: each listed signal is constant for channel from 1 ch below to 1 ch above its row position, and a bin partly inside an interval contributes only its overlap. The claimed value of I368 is 18.4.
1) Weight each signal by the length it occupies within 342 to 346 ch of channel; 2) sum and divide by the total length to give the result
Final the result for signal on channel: 19.7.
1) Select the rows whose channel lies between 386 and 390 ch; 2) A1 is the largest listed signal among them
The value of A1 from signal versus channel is 21.5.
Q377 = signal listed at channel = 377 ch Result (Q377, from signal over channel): 20.84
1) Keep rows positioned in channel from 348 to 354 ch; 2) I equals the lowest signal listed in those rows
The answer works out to 19.38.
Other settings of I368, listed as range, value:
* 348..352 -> 19.7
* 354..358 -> 20.8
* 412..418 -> 20.8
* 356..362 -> 20.6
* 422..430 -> 21.9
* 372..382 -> 20.8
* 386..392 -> 21.4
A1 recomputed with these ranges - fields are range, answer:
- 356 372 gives 21.55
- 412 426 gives 21.91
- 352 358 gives 21.28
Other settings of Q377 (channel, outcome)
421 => 18.55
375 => 20.81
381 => 22.54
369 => 17.7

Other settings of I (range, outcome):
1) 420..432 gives 18.55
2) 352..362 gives 19.03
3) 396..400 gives 19.32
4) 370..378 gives 19.76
